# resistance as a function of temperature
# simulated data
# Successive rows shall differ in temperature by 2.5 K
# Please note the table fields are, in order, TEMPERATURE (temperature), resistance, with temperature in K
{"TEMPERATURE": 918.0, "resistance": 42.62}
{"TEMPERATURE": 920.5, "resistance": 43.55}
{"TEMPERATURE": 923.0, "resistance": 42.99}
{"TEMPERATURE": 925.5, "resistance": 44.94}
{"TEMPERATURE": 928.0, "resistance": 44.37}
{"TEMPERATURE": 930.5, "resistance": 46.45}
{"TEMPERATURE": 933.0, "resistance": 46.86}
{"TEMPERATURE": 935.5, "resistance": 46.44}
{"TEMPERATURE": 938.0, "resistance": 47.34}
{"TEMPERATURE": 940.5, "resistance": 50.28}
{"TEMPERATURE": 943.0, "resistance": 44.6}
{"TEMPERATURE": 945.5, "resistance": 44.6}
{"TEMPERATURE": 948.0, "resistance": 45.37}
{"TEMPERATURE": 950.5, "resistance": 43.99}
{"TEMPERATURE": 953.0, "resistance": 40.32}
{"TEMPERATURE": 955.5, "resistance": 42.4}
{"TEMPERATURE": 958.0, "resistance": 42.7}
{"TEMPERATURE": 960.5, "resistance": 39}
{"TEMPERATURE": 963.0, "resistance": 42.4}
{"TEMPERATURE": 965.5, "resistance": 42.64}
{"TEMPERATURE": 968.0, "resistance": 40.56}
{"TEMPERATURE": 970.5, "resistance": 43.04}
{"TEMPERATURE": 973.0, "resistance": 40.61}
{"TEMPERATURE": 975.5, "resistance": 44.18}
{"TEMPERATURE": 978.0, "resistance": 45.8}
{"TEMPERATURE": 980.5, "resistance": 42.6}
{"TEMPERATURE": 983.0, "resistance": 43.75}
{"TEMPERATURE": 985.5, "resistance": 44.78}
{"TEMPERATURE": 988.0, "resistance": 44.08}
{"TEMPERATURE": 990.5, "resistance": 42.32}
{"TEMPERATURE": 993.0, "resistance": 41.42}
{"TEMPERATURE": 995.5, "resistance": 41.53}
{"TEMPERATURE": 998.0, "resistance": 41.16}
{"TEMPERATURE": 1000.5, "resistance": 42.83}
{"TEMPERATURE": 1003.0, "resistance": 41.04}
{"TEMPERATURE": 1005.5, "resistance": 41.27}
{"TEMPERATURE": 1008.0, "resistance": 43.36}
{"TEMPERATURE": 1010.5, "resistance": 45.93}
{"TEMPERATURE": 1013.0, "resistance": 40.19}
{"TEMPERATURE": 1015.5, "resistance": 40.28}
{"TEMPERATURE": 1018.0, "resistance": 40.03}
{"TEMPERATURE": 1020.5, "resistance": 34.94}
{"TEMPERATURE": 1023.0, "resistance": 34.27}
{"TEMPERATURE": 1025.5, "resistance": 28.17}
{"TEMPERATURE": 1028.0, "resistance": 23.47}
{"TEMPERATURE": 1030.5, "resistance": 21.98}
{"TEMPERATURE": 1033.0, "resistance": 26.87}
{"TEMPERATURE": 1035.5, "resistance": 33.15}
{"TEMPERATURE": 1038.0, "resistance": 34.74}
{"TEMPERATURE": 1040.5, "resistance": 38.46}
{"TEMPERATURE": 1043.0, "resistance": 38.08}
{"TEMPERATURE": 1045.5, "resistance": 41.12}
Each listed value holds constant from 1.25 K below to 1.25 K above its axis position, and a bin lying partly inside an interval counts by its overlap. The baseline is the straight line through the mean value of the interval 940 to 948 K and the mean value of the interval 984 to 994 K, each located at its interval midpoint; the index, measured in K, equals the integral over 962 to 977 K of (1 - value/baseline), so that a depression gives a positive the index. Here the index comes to 0.7 K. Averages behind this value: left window 46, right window 43.2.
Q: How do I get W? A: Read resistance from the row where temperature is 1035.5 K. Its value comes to 33.15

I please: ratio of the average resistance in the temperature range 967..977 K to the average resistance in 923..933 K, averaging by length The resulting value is 0.9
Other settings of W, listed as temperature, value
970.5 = 43.04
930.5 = 46.45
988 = 44.08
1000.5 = 42.83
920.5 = 43.55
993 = 41.42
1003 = 41.04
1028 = 23.47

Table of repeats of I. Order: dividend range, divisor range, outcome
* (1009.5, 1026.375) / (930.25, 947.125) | 0.81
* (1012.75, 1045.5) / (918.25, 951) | 0.74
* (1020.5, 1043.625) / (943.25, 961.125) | 0.72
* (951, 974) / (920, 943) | 0.91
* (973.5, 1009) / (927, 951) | 0.93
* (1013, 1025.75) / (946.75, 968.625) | 0.87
